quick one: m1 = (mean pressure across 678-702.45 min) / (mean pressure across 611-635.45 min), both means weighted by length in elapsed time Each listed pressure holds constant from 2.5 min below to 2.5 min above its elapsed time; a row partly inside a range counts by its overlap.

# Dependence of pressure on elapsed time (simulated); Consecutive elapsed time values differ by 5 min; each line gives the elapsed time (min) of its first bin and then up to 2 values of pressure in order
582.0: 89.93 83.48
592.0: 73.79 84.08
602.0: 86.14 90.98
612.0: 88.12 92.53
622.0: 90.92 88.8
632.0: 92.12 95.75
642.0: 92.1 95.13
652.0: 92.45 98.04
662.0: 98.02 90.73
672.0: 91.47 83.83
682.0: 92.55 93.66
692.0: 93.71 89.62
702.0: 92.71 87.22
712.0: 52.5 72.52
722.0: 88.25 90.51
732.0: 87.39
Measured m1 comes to 1.01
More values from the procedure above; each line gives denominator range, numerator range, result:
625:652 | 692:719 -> 0.87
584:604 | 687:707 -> 1.12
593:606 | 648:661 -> 1.13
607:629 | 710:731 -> 0.86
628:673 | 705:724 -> 0.79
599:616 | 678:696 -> 1.04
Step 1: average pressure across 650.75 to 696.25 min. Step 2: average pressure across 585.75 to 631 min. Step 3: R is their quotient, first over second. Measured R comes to 1.07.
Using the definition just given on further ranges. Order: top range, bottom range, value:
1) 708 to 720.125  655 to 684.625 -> 0.72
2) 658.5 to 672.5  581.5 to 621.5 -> 1.09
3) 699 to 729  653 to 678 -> 0.87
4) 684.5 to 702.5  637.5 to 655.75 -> 0.98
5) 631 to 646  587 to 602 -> 1.16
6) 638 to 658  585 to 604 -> 1.15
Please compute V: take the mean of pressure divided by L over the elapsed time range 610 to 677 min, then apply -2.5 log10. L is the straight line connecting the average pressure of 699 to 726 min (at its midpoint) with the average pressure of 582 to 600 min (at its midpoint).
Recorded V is -0.146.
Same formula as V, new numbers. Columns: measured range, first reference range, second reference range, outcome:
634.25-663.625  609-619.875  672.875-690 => -0.06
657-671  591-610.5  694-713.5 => -0.14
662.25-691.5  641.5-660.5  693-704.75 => 0.02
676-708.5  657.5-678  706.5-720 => -0.15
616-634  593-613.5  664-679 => -0.05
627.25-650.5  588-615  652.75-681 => -0.05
